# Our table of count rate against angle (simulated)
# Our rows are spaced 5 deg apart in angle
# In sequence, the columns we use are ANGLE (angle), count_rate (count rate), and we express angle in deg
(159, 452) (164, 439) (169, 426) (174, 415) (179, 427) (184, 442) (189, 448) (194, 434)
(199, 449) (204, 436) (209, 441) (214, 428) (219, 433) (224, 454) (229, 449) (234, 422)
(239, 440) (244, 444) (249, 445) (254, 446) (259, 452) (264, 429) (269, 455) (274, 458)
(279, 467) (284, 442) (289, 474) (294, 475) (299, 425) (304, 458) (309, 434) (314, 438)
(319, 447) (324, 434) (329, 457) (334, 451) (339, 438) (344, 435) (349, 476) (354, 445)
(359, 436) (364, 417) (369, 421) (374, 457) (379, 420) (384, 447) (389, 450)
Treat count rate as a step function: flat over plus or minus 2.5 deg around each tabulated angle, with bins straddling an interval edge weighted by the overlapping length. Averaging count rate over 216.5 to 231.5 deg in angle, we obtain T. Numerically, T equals 445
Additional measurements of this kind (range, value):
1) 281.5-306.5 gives 455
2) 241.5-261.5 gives 447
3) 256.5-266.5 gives 440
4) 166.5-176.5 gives 420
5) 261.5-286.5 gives 450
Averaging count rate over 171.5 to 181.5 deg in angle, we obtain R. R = 421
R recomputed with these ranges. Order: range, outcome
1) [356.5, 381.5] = 430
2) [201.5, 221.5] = 434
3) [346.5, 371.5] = 439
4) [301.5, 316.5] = 443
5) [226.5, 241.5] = 437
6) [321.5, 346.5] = 443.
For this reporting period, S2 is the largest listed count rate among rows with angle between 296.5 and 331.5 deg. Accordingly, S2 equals 458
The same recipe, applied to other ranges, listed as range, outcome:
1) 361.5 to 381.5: 457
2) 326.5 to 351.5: 476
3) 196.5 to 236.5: 454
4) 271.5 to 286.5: 467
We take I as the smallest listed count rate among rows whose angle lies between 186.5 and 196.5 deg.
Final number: 434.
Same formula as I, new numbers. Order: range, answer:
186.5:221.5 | 428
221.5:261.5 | 422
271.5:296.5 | 442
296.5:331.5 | 425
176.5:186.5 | 427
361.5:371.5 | 417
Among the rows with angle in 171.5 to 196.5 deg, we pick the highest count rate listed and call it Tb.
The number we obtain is 448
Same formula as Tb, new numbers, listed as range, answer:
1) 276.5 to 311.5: 475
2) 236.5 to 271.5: 455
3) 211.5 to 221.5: 433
